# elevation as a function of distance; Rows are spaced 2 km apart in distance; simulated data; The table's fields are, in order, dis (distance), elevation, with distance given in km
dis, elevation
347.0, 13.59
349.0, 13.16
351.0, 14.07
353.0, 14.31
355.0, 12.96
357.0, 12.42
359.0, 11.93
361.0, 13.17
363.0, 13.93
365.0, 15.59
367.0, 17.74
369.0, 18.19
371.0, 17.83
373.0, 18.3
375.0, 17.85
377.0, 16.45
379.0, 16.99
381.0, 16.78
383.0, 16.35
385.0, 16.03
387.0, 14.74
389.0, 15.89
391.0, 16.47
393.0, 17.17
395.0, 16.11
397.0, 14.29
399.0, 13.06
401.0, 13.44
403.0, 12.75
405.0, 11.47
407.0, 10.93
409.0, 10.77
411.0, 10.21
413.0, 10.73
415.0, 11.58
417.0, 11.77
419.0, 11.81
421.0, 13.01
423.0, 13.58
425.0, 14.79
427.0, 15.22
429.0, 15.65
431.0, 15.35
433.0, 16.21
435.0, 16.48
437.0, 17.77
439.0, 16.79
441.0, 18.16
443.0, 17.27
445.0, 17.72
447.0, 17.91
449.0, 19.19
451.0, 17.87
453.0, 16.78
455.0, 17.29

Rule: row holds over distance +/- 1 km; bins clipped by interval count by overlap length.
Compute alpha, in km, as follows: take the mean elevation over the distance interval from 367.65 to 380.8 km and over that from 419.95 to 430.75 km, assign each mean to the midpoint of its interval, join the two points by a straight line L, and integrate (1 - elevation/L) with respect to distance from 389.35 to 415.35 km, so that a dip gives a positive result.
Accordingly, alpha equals 4.6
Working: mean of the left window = 17.6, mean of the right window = 14.5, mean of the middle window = 13.1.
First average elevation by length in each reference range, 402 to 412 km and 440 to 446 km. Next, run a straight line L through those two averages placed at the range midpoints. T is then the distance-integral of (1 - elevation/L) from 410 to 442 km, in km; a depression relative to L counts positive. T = 0.9 km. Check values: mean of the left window 11.2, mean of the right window 17.7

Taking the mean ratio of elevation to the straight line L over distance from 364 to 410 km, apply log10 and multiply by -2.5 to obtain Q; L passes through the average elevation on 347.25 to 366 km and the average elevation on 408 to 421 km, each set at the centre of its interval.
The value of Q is -0.239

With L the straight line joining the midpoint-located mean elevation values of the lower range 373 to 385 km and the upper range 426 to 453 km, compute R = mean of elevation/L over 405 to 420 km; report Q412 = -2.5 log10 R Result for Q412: 0.46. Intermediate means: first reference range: 16.9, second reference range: 17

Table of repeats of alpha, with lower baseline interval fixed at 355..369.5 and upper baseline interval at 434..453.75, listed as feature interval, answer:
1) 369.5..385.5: -2.2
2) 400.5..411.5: 3.1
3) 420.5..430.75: 1.4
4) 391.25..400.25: 0.3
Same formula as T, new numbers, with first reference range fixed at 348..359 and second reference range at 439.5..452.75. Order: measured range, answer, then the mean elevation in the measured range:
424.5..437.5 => 0.95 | 15.9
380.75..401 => -0.58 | 15.5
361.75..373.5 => -2.37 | 16.8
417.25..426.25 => 1.87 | 13.2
